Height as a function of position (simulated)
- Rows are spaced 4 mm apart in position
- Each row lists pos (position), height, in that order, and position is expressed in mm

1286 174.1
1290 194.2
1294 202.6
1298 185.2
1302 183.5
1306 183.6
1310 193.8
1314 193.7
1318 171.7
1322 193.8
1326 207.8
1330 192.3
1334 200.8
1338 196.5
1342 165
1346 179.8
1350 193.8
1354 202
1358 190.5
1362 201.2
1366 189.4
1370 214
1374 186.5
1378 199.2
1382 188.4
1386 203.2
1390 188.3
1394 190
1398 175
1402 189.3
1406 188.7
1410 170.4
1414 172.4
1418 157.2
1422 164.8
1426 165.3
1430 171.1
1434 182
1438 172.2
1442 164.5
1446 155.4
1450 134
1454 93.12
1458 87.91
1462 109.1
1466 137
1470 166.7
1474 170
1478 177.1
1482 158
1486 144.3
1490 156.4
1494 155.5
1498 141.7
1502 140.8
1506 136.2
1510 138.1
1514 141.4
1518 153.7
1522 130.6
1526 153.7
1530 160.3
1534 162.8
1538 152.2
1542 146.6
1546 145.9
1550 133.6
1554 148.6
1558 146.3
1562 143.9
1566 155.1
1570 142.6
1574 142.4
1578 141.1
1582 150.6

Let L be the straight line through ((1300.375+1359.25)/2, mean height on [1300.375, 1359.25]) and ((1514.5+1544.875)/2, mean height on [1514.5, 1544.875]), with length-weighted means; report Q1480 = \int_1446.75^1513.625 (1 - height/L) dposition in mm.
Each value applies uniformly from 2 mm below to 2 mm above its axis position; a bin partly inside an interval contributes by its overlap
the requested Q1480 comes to 8.1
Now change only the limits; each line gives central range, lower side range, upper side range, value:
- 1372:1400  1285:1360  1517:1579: -1.90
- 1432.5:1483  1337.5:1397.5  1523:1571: 7.18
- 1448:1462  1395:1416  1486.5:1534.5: 5.01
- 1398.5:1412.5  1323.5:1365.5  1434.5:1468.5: -1.93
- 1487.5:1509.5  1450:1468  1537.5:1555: -3.53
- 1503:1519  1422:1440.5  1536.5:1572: 1.38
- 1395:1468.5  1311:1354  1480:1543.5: 5.29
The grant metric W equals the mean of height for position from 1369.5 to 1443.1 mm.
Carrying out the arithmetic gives 181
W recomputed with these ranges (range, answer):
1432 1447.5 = 169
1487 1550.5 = 147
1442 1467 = 122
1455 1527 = 144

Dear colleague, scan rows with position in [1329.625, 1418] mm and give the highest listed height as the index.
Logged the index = 214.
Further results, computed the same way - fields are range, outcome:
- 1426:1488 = 182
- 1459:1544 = 177.1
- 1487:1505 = 156.4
